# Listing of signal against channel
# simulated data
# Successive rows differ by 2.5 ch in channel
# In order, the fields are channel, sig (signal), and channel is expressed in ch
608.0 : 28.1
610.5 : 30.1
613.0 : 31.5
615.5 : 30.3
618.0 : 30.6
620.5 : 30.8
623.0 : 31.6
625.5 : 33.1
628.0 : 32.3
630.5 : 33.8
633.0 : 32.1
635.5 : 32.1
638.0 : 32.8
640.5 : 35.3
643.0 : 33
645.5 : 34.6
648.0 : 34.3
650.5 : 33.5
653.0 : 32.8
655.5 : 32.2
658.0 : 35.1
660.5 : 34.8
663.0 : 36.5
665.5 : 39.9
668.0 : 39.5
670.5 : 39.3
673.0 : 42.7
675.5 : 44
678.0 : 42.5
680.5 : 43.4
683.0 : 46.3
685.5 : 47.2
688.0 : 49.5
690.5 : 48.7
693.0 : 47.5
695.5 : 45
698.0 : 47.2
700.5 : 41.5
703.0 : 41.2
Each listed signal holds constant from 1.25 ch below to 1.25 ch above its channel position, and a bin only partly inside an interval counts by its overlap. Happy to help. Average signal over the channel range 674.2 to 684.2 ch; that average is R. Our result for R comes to 44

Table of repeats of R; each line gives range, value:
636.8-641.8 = 34.1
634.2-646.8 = 33.6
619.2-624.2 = 31.2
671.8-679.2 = 43.1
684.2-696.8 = 47.6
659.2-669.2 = 37.7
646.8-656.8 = 33.2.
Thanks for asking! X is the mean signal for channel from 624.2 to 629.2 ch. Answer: 32.7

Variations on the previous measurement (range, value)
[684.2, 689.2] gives 48.3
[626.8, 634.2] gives 32.7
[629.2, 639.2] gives 32.7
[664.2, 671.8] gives 39.6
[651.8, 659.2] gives 33.4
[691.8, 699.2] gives 46.6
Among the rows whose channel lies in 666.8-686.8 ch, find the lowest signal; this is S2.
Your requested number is 39.3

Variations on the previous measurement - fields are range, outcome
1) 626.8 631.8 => 32.3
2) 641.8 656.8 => 32.2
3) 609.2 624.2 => 30.1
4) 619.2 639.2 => 30.8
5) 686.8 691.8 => 48.7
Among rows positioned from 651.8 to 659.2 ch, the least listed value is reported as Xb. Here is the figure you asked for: 32.2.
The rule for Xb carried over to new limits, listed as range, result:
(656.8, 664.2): 34.8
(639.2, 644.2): 33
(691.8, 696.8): 45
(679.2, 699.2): 43.4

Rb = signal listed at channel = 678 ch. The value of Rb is 42.5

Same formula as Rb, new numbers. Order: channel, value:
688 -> 49.5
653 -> 32.8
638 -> 32.8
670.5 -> 39.3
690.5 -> 48.7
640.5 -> 35.3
